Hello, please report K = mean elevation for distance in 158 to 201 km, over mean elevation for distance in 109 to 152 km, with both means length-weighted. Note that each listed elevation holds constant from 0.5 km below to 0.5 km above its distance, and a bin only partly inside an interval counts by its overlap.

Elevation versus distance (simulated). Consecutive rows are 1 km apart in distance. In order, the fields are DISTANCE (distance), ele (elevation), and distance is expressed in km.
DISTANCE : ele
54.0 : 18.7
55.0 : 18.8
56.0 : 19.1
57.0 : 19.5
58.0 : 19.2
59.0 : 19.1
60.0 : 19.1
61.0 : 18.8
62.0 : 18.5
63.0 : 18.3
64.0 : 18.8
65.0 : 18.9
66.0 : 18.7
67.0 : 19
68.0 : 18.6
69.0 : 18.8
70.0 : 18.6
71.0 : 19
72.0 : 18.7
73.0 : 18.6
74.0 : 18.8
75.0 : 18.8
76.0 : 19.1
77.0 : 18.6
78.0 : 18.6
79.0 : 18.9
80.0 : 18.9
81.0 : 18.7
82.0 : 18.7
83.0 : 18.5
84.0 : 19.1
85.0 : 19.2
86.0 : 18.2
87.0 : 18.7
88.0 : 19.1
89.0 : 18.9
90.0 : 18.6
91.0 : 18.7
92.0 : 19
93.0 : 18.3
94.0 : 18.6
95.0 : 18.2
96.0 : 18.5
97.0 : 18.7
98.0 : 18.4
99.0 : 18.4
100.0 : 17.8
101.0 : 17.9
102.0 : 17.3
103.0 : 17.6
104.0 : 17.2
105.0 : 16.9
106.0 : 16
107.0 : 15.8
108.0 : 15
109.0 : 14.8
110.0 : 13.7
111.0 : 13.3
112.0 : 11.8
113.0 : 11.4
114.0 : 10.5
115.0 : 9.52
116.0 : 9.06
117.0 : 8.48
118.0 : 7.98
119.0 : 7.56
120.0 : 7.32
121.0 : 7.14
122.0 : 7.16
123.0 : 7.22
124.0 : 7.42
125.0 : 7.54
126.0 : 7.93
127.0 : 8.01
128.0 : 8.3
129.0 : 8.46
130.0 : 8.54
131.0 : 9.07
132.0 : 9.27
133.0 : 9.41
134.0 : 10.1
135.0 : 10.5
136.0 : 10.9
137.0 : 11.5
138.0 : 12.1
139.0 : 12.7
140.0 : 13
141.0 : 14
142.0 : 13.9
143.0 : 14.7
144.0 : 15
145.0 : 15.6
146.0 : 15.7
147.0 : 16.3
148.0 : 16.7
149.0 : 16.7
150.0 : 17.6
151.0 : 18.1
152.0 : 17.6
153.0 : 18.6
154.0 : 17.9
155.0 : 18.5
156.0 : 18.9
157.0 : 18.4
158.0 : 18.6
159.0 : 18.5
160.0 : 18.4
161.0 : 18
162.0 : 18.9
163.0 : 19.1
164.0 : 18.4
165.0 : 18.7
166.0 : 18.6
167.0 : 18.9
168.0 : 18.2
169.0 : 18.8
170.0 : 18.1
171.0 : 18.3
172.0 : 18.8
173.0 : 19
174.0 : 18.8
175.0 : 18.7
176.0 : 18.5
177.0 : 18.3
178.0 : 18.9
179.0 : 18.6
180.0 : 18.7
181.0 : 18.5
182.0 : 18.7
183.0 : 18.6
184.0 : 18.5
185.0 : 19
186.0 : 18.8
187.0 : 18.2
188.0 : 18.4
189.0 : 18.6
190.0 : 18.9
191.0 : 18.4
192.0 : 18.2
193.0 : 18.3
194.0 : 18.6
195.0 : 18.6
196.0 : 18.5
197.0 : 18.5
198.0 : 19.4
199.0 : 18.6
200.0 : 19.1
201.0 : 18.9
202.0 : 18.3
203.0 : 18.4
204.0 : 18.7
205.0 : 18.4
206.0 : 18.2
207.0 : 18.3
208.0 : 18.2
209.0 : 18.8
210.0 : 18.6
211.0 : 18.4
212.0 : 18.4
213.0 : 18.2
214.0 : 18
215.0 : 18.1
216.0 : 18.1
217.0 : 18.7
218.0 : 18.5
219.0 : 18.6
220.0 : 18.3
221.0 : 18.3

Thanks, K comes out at 1.6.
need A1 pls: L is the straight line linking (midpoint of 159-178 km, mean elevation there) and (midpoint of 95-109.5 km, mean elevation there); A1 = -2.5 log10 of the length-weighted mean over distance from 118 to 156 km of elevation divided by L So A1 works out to 0.43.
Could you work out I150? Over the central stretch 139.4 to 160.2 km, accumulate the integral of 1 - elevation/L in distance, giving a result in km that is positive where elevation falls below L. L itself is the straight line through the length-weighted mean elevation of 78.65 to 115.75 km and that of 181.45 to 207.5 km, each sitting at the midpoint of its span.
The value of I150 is 1.26 km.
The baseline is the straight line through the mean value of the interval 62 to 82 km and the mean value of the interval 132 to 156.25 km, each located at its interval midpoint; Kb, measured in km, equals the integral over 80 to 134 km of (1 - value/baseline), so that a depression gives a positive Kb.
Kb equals 9.8 km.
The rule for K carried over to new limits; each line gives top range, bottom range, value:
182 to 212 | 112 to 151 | 1.69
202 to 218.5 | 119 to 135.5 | 2.21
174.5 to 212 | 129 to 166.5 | 1.22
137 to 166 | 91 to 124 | 1.20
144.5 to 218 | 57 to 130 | 1.17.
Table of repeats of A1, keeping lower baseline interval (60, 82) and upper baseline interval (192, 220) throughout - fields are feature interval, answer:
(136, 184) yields 0.08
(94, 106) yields 0.05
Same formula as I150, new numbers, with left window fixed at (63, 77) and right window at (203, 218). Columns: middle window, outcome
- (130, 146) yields 5.56 km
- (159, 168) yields -0.04 km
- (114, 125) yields 6.28 km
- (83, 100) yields 0.07 km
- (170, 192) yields -0.18 km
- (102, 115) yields 2.96 km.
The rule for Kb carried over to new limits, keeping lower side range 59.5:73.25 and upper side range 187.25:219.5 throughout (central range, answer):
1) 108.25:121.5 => 5.9 km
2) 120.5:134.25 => 7.7 km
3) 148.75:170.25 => 0.2 km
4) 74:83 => 0.0 km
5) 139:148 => 1.9 km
